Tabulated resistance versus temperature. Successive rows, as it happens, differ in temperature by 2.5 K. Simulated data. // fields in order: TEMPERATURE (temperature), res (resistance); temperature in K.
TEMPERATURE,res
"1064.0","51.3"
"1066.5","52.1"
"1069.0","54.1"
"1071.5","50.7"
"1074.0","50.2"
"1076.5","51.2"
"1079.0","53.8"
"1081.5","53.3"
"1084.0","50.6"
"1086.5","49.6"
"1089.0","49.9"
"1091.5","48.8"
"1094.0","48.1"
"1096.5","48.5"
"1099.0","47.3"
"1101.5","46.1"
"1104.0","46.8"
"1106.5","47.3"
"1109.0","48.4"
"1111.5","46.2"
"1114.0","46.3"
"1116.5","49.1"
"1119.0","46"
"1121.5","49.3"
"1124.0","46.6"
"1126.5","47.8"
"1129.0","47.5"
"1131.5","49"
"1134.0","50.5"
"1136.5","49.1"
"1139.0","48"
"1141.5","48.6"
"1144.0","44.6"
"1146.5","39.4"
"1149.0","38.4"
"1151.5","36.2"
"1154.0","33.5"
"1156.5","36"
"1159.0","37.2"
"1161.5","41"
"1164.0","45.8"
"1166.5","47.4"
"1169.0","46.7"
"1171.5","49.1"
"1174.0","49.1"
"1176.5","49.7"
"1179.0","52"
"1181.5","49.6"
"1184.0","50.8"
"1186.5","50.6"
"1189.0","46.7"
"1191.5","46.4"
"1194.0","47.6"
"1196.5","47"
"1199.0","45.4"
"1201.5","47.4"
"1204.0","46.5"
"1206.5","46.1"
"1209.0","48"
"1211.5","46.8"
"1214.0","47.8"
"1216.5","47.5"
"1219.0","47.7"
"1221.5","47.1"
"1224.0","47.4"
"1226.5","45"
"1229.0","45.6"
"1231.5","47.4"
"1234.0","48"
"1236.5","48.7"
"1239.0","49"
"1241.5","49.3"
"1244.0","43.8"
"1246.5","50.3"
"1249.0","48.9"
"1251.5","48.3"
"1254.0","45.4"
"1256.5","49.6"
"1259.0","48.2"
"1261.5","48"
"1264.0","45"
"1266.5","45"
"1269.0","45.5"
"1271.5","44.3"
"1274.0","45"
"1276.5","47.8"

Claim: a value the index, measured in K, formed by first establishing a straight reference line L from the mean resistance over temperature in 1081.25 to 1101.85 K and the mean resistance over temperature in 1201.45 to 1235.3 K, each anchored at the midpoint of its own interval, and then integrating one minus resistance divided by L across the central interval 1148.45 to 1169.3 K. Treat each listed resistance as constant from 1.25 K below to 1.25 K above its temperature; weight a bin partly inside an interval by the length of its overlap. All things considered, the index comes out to 3.46 K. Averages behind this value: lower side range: 49.1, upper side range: 47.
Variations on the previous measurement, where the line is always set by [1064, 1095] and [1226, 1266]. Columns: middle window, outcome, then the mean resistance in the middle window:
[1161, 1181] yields 0.5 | 47.9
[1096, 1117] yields 1.4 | 47.2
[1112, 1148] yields 2.0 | 47.2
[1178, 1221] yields 0.6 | 47.8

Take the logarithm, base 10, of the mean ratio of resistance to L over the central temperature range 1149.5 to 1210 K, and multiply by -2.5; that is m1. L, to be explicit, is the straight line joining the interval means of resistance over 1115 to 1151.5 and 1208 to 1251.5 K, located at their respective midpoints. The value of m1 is 0.033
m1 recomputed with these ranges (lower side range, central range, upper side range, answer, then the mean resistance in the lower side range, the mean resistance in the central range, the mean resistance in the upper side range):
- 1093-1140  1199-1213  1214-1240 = 0.01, 47.8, 46.8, 47.3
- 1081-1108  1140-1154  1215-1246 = 0.18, 48.6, 40.8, 47.3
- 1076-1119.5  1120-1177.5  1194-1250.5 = 0.08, 48.7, 44.8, 47.3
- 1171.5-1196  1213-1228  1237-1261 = 0.03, 49.1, 47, 48.1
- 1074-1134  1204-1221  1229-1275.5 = 0.01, 48.7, 47.2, 47.2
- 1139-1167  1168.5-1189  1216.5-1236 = -0.15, 40.9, 49.6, 47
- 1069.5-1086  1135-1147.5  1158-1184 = 0.05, 51.7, 46.2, 47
